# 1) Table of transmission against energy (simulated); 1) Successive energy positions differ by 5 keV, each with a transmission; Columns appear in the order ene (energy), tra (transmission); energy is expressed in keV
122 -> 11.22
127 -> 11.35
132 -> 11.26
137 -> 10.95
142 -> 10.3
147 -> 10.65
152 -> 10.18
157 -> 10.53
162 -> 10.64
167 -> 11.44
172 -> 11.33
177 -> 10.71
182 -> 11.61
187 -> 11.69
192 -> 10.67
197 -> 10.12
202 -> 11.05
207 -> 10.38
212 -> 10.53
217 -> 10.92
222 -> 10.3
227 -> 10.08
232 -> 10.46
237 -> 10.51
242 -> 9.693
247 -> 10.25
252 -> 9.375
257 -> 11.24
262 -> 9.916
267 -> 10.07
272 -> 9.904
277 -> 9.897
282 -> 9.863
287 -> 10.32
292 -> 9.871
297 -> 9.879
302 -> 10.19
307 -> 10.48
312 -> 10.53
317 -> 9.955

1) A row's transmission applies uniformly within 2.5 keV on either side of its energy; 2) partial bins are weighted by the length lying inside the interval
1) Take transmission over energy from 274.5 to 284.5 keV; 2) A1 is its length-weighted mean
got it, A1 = 9.88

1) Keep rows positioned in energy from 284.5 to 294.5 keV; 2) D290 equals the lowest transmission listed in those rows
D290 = 9.871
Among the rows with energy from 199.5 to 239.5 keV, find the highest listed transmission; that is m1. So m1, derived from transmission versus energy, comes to 11.05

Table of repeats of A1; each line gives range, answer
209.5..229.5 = 10.5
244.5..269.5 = 10.2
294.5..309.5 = 10.2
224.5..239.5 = 10.3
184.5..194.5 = 11.2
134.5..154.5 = 10.5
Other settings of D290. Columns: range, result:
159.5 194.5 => 10.64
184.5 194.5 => 10.67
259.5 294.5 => 9.863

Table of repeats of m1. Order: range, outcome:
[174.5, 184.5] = 11.61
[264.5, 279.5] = 10.07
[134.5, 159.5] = 10.95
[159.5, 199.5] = 11.69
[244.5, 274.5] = 11.24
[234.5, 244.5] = 10.51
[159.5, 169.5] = 11.44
